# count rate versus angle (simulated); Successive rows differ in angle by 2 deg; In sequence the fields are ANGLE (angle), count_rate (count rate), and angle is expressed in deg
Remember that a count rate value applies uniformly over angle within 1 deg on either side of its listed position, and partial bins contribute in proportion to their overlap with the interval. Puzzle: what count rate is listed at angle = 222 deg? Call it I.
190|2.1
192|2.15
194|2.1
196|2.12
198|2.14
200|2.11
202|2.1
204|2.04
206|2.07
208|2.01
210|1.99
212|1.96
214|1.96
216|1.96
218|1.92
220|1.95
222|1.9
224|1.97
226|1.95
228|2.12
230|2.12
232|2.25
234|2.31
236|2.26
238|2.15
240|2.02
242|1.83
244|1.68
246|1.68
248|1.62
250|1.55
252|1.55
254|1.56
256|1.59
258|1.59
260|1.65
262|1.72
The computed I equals 1.9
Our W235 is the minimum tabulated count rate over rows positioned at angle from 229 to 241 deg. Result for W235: 2.02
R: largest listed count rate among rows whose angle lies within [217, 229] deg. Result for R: 2.12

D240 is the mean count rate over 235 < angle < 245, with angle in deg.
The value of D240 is 1.99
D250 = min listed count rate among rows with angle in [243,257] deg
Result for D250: 1.55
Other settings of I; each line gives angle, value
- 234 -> 2.31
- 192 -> 2.15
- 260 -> 1.65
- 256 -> 1.59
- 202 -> 2.1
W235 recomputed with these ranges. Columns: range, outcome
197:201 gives 2.11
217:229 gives 1.9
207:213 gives 1.96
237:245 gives 1.68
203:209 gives 2.01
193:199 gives 2.1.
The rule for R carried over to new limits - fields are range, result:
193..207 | 2.14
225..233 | 2.25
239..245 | 2.02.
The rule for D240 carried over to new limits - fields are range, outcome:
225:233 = 2.11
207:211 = 2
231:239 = 2.24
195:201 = 2.12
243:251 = 1.63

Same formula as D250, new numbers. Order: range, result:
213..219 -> 1.92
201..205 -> 2.04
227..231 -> 2.12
